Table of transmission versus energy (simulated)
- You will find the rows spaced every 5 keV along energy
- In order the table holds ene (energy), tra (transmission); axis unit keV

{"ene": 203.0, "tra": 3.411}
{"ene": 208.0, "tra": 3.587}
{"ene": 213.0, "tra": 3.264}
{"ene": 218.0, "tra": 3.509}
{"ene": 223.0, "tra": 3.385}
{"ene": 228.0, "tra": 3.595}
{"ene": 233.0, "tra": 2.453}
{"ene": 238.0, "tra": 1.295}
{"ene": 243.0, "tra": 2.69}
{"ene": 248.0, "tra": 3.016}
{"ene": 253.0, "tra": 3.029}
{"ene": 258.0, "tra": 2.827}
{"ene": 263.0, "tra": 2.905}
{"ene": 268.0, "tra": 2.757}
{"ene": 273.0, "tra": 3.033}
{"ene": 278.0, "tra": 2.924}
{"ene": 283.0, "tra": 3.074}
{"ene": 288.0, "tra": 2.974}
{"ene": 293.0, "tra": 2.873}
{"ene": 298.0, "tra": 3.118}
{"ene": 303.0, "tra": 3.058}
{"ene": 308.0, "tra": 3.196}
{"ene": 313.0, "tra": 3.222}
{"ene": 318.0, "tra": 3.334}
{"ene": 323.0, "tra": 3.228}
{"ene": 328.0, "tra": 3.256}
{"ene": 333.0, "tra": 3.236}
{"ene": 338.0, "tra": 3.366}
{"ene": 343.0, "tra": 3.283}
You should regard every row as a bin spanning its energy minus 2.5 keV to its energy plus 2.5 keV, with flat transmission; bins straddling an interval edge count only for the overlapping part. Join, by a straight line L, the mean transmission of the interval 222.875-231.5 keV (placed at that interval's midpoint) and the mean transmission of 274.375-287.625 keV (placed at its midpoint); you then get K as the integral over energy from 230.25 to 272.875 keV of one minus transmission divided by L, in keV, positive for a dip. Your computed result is 7.4 keV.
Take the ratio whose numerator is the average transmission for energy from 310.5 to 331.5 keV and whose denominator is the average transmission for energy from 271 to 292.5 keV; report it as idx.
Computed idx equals 1.09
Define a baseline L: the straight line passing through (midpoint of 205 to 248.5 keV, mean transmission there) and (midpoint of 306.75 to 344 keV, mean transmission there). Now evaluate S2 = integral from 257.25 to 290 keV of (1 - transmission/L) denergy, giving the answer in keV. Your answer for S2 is 1.9 keV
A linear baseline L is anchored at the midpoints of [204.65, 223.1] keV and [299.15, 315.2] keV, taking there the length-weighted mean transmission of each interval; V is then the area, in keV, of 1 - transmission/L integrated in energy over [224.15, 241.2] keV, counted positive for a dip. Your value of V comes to 4.3 keV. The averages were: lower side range 3.44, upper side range 3.15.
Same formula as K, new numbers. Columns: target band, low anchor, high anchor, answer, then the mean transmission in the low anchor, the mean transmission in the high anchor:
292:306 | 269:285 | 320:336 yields 0.3 keV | 2.98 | 3.25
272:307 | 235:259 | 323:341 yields -1.2 keV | 2.55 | 3.28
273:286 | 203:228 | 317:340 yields 1.4 keV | 3.45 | 3.28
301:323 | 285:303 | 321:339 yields -0.5 keV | 3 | 3.26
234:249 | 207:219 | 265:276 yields 4.2 keV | 3.43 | 2.9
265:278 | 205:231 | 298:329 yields 1.6 keV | 3.45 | 3.21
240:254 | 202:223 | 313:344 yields 2.3 keV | 3.44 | 3.28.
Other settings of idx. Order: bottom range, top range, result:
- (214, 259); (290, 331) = 1.10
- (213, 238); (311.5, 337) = 1.07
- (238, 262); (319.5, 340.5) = 1.20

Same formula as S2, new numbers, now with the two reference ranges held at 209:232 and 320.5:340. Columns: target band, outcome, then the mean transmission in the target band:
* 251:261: 1.3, 2.92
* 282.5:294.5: 1.3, 2.97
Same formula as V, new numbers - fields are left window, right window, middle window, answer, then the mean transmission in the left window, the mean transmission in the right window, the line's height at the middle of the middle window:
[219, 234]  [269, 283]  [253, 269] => 0.99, 3.25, 2.97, 3.06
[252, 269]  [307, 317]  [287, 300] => 0.49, 2.88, 3.23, 3.1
